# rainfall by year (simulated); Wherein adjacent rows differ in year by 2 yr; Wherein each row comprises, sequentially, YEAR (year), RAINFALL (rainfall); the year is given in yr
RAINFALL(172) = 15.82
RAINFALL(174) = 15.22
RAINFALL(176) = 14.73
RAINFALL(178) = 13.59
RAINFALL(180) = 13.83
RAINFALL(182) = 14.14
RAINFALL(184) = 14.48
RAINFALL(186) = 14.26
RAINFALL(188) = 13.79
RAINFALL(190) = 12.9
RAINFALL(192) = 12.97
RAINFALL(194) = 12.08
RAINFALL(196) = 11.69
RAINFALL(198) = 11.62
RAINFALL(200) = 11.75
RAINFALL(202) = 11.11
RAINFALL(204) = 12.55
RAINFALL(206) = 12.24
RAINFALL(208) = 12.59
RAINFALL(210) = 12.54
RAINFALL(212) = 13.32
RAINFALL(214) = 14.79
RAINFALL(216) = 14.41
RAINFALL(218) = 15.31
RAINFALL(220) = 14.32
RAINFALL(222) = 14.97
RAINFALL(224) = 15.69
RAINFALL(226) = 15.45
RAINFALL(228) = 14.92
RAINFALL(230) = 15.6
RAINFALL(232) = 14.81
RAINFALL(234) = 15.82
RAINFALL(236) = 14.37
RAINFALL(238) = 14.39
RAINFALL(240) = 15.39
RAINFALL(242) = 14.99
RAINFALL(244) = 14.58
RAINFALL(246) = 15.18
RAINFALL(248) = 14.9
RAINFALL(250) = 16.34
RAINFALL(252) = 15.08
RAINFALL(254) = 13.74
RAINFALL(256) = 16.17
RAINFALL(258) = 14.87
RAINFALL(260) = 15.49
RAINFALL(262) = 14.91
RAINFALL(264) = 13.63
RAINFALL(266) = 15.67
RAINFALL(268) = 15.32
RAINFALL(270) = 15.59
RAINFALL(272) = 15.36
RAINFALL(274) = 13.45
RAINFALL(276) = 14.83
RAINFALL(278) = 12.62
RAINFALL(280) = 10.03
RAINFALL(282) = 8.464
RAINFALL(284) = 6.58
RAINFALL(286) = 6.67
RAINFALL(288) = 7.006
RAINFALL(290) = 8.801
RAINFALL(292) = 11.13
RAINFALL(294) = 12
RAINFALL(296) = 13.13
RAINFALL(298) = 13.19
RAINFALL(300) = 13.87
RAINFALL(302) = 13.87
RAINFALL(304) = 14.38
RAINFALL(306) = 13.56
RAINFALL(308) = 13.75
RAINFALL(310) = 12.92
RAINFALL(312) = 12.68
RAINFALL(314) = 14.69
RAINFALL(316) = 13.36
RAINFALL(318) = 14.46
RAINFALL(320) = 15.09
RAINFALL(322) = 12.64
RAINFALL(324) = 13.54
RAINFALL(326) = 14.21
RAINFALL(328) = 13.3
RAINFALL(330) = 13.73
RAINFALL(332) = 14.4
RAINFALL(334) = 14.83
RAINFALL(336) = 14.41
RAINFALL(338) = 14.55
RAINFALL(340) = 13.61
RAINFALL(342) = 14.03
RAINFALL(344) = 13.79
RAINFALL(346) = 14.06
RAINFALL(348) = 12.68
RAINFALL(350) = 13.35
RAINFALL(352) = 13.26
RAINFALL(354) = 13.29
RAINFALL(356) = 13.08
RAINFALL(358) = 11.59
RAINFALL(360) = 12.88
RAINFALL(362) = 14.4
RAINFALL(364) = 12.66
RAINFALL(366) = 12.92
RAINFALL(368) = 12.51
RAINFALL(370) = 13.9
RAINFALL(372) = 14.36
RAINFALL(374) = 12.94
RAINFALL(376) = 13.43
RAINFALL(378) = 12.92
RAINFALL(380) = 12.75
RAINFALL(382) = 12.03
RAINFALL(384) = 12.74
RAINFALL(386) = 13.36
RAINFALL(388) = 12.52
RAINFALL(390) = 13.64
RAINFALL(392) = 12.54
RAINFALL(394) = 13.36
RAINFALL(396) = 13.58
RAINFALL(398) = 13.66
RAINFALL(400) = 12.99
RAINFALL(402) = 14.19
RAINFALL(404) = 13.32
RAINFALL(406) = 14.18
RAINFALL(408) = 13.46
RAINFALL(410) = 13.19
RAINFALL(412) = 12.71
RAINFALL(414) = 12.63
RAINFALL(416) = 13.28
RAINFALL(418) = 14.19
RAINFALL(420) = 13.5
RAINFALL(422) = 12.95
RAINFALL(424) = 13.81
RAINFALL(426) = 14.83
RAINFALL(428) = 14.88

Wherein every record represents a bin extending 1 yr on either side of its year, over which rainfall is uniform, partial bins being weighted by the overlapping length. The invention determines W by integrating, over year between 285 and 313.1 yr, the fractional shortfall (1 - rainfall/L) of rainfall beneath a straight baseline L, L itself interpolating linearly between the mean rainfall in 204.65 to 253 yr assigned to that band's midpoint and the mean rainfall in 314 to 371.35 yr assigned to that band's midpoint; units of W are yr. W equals 4.1 yr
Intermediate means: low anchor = 14.7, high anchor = 13.6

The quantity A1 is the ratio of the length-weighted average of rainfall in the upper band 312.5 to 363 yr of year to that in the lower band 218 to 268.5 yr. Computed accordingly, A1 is 0.91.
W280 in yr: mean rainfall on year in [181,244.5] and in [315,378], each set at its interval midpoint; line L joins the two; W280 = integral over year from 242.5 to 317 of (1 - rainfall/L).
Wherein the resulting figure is 2.9 yr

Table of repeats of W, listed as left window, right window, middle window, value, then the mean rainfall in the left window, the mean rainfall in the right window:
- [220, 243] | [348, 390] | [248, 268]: -0.55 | 15.1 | 13.1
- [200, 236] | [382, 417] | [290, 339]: 0.24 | 14.1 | 13.2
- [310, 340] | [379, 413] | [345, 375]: 0.84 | 13.9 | 13.2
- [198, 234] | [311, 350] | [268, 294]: 5.24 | 13.9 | 13.9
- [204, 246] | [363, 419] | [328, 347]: -0.68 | 14.5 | 13.2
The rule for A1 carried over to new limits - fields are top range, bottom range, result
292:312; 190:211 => 1.09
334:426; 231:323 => 0.99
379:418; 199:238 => 0.94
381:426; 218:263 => 0.88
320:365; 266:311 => 1.11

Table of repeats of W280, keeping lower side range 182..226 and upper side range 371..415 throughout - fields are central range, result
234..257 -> -2.95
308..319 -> -0.30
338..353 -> -0.41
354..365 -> 0.23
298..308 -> -0.41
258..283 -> -0.96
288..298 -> 1.70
